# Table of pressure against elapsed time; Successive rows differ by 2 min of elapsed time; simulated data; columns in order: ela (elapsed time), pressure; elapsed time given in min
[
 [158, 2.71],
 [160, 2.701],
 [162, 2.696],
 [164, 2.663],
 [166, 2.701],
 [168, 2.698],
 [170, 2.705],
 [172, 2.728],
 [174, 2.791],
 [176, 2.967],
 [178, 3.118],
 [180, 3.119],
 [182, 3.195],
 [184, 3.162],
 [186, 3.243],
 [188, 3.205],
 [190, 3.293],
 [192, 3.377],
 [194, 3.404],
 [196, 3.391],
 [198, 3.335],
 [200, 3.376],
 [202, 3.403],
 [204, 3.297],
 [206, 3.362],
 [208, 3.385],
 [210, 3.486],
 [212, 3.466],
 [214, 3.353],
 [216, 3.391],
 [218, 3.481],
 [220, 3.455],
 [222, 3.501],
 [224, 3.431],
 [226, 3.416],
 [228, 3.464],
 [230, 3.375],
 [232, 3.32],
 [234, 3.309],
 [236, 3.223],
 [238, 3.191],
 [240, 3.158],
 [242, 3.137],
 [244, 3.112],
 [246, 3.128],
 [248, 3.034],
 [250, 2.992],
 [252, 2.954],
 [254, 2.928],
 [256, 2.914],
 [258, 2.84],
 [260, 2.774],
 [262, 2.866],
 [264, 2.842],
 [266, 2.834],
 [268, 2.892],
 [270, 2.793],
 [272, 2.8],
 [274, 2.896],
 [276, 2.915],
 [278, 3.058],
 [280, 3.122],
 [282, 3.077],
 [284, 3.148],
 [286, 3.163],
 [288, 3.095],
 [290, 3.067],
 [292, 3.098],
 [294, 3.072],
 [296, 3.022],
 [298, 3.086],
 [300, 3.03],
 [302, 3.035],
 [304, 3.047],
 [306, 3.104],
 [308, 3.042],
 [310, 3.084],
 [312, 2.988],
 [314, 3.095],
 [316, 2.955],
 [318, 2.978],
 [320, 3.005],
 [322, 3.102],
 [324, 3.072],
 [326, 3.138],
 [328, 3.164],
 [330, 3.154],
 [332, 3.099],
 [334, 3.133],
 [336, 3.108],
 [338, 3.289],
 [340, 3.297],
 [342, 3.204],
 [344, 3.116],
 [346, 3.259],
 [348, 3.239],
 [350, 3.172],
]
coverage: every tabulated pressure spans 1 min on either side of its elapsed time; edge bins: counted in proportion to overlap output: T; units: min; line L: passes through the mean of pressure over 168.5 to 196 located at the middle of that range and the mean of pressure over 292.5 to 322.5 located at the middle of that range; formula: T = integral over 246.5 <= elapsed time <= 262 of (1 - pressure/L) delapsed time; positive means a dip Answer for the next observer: 0.7 min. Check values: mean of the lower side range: 3.1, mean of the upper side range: 3.04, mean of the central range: 2.92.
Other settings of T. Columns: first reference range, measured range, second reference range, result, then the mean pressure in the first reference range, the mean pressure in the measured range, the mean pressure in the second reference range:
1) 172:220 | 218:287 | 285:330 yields 1.7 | 3.28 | 3.1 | 3.07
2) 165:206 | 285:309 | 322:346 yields 0.6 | 3.13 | 3.07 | 3.16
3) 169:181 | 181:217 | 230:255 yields -4.3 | 2.9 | 3.34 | 3.13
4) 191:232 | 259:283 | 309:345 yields 2.6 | 3.41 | 2.91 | 3.11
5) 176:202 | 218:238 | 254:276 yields -2.2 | 3.26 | 3.38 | 2.85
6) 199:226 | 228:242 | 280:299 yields 0.2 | 3.41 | 3.27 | 3.09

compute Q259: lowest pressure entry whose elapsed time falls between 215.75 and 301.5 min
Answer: 2.774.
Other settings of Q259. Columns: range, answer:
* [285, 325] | 2.955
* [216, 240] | 3.158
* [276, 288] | 2.915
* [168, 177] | 2.698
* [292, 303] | 3.022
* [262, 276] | 2.793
